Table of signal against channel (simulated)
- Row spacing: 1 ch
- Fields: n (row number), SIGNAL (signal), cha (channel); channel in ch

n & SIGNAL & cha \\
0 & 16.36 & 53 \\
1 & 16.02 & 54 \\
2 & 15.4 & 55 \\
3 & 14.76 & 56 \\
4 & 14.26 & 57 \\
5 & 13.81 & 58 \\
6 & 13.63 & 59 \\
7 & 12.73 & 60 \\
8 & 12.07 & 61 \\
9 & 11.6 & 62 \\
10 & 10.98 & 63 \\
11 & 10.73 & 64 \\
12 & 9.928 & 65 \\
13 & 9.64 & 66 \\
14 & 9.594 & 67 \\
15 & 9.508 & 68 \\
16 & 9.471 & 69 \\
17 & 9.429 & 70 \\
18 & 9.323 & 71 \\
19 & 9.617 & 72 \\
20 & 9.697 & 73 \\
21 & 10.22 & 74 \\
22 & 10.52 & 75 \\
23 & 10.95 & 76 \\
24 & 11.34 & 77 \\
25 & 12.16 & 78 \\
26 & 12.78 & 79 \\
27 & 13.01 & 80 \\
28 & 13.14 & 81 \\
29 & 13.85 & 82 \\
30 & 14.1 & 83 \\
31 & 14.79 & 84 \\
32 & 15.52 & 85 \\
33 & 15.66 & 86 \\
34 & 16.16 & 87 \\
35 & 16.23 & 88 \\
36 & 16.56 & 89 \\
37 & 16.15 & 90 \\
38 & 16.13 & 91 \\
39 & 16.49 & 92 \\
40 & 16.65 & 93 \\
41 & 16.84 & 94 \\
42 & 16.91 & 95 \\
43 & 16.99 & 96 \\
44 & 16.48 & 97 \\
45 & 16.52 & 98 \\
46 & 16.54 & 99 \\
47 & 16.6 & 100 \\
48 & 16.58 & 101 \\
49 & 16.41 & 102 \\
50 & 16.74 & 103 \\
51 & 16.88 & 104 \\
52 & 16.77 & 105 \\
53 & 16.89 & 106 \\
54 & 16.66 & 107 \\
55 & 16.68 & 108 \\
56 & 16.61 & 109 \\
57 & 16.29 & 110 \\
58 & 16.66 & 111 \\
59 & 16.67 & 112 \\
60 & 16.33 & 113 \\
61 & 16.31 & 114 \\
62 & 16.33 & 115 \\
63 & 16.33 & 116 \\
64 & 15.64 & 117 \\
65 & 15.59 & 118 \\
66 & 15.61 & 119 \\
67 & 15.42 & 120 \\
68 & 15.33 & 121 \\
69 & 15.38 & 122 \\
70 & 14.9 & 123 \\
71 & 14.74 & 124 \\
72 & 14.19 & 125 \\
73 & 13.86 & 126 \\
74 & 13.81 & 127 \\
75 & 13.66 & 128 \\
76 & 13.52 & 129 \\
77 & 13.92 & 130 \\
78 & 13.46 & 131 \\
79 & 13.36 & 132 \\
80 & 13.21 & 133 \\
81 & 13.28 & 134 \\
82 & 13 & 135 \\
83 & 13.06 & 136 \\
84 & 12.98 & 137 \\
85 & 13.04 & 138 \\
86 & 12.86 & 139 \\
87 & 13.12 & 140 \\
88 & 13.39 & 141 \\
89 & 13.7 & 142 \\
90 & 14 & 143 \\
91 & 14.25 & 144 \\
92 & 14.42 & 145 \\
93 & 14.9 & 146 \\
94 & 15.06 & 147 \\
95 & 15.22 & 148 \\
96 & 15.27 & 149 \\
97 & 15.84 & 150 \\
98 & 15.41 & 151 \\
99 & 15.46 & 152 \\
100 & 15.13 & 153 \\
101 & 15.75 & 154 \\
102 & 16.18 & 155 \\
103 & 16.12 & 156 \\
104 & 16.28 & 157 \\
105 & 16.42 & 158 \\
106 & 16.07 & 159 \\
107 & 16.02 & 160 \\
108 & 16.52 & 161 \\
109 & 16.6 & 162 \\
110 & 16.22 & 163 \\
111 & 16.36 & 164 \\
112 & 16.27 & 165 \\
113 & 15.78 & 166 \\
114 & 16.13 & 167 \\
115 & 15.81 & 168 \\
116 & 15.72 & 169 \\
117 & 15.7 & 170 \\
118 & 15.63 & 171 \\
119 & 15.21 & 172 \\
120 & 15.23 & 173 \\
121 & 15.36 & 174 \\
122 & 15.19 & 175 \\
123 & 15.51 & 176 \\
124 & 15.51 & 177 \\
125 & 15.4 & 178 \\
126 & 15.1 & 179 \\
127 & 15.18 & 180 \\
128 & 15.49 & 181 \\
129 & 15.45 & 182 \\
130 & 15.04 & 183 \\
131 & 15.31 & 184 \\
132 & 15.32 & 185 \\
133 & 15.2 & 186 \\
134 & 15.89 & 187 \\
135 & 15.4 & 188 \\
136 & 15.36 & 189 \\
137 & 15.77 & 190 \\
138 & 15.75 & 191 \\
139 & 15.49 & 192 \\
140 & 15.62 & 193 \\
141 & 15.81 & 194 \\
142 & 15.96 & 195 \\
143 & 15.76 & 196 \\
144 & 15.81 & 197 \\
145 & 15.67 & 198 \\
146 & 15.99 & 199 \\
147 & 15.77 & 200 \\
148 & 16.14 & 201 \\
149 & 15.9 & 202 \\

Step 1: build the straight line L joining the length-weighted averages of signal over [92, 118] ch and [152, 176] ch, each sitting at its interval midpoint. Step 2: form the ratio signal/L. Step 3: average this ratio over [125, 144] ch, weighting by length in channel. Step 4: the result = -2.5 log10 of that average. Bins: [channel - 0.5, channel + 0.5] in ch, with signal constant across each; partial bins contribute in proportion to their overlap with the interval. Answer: 0.204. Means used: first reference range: 16.6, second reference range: 15.9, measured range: 13.4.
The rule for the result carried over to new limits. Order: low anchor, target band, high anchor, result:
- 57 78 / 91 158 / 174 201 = -0.18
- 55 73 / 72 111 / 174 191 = -0.22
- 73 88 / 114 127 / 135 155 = -0.10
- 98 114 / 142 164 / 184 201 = 0.04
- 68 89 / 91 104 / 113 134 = -0.23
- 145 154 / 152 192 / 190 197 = -0.01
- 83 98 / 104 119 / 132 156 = -0.06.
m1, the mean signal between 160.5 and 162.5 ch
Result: 16.6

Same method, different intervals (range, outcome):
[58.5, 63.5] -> 12.2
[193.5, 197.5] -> 15.8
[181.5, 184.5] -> 15.3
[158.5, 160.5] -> 16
